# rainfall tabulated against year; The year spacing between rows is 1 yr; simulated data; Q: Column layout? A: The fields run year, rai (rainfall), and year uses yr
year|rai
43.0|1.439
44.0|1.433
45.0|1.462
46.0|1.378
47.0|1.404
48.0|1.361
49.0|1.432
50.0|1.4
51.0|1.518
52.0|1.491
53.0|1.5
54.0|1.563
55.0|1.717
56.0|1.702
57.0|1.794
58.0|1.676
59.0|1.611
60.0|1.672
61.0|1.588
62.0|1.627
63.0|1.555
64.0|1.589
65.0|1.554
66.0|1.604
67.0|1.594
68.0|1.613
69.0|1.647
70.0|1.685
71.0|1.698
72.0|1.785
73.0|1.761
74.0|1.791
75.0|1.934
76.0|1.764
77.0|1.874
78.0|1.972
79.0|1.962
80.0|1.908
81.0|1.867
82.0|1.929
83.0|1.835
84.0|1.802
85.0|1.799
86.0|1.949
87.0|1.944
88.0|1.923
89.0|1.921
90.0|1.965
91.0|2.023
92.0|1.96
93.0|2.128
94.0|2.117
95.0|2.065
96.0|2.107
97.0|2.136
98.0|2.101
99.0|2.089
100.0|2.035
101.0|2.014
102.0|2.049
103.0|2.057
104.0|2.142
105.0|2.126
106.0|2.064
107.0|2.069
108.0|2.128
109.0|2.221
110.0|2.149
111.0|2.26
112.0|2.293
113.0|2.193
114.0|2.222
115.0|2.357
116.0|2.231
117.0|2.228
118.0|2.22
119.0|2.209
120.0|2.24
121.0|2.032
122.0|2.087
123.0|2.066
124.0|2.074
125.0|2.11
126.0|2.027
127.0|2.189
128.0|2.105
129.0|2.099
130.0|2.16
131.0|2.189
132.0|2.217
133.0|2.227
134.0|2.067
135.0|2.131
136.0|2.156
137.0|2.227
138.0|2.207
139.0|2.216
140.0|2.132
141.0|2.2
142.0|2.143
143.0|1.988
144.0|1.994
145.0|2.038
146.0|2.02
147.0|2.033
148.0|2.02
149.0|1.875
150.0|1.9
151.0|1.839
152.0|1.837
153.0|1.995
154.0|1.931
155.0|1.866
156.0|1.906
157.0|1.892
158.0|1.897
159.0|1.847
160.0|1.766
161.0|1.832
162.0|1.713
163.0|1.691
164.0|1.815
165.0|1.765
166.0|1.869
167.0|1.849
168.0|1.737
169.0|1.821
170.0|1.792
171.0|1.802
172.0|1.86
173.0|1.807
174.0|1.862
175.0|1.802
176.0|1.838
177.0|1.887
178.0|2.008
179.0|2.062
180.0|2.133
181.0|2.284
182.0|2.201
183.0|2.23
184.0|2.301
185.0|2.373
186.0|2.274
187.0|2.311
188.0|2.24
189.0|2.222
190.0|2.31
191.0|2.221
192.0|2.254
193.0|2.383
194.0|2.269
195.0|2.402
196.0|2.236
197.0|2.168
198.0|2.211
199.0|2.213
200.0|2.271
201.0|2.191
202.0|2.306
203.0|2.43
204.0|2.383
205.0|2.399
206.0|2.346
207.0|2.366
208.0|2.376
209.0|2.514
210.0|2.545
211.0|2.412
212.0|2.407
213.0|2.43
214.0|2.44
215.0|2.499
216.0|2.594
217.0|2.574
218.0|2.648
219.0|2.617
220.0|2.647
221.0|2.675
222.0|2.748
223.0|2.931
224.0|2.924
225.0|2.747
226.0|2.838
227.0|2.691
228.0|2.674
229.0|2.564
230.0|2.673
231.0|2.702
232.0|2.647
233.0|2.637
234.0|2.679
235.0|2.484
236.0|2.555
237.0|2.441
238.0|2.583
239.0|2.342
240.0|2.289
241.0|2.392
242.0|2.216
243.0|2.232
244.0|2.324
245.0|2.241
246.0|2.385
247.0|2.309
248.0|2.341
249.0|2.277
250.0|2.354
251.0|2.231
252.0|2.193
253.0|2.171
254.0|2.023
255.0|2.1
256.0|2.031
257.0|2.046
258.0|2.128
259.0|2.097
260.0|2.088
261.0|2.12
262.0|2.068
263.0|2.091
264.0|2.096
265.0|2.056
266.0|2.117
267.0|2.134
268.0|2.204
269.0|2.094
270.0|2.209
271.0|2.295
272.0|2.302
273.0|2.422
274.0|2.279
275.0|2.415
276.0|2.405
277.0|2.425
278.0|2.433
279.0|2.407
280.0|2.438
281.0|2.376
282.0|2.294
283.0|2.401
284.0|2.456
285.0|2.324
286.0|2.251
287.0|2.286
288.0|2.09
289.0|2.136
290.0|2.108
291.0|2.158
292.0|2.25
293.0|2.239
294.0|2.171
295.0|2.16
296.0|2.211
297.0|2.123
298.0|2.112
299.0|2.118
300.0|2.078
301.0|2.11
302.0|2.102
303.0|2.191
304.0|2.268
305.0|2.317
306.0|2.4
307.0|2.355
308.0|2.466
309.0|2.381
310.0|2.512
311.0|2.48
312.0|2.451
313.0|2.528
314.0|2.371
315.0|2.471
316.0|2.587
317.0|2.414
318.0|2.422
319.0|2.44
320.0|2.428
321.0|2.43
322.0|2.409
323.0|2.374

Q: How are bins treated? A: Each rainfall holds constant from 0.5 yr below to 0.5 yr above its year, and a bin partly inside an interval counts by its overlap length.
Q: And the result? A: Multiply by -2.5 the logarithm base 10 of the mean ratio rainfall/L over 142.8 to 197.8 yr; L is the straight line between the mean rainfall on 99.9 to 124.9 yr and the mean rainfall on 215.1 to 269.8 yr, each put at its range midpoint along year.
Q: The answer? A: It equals 0.129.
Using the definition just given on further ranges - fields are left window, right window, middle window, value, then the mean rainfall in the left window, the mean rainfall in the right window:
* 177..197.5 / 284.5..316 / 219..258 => -0.09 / 2.24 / 2.27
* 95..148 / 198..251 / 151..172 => 0.23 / 2.13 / 2.49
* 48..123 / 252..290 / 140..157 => 0.02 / 1.9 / 2.22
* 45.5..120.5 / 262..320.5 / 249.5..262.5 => 0.05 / 1.88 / 2.29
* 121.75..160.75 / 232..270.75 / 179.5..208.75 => -0.07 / 2.04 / 2.25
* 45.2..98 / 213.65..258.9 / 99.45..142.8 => -0.10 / 1.76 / 2.46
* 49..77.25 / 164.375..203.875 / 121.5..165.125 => -0.03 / 1.65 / 2.11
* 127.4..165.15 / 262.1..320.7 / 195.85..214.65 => -0.11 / 2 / 2.29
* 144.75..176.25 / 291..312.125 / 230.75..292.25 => -0.07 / 1.86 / 2.26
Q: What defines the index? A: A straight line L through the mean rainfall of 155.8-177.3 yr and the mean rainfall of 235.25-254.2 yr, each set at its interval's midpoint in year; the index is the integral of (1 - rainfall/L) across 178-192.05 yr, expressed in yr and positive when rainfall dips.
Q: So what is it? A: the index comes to -2.17 yr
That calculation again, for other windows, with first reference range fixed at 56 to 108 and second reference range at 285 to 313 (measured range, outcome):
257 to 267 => 0.4 yr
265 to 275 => -0.1 yr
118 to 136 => -1.7 yr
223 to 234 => -3.1 yr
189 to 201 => -1.1 yr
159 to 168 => 1.0 yr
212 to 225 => -3.3 yr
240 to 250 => -0.7 yr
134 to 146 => -0.9 yr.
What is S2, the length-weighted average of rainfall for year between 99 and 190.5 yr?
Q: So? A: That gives 2.05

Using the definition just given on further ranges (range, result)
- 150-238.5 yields 2.25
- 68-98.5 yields 1.91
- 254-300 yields 2.21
